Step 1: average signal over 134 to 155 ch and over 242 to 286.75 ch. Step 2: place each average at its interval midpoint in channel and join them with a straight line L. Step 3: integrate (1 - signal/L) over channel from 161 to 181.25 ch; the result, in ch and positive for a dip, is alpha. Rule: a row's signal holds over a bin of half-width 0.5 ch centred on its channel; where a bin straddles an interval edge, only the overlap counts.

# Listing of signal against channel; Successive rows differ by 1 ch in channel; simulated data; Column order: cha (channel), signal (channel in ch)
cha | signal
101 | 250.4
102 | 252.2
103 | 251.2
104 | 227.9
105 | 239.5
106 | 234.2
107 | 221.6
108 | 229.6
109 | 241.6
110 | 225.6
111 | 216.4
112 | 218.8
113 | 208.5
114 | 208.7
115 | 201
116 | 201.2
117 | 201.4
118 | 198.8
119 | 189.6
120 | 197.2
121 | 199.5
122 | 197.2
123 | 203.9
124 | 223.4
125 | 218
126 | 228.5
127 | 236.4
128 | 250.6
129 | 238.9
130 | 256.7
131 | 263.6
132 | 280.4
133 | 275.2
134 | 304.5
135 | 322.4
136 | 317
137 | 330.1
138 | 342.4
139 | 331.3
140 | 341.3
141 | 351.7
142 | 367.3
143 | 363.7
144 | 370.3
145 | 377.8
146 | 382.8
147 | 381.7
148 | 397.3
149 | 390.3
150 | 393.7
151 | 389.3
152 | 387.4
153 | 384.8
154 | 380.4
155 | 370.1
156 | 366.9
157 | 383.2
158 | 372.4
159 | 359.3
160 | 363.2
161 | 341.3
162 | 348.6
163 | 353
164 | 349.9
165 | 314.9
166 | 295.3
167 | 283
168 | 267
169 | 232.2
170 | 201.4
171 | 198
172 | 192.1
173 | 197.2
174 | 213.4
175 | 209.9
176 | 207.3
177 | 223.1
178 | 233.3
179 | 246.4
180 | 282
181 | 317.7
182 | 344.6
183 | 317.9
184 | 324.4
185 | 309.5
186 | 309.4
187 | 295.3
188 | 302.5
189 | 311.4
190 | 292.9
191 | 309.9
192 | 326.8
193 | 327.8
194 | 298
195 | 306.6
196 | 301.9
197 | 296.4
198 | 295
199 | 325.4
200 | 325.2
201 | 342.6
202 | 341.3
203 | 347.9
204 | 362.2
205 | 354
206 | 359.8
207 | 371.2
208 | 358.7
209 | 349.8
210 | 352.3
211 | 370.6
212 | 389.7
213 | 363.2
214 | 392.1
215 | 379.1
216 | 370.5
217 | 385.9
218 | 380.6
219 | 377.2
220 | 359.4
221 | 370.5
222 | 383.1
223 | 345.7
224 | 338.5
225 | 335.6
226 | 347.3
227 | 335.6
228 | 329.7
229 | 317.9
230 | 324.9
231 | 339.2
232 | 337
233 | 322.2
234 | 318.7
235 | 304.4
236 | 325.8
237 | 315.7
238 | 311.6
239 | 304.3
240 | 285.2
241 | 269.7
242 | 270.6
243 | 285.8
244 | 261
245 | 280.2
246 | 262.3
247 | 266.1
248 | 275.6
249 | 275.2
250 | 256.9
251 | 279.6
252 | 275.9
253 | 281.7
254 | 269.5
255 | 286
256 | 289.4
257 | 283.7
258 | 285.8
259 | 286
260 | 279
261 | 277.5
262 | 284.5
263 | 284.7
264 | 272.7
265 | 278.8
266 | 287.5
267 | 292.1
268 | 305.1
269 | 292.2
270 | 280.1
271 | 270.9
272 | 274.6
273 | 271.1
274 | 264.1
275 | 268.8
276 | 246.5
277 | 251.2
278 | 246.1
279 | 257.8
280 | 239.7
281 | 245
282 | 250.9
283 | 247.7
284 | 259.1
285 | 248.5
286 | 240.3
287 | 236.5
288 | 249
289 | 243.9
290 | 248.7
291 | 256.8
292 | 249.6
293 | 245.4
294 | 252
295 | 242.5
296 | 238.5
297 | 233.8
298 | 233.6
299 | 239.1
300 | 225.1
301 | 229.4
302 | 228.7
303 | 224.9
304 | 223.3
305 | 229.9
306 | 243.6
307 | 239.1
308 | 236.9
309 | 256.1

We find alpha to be 5.0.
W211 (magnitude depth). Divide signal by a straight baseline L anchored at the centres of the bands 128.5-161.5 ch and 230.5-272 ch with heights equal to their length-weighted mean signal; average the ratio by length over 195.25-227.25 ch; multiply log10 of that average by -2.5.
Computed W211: -0.14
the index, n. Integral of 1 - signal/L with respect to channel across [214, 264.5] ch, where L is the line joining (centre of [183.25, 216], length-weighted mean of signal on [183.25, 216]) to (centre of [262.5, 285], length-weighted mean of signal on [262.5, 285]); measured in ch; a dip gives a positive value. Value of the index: -1.88 ch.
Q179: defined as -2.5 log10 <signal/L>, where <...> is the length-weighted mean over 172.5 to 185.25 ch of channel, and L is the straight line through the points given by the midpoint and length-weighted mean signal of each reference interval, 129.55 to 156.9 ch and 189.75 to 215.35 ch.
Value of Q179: 0.29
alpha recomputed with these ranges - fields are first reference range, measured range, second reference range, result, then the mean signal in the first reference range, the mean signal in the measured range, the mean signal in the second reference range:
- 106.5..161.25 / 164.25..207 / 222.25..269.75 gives 0.7 ch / 294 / 290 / 297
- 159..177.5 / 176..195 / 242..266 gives -1.8 ch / 269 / 296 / 277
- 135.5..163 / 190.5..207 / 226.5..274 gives 0.1 ch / 366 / 328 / 290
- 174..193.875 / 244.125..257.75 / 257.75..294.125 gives -0.3 ch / 287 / 275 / 264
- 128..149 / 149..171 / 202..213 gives 0.1 ch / 329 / 338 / 361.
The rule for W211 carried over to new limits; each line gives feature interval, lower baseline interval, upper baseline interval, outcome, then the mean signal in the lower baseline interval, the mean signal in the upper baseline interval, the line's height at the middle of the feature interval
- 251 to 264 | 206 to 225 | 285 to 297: 0.07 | 368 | 245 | 300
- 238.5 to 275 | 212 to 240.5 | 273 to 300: 0.06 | 344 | 248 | 295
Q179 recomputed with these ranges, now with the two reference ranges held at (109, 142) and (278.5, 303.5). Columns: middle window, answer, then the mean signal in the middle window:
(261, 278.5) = -0.130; 275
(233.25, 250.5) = -0.171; 287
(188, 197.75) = -0.235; 307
